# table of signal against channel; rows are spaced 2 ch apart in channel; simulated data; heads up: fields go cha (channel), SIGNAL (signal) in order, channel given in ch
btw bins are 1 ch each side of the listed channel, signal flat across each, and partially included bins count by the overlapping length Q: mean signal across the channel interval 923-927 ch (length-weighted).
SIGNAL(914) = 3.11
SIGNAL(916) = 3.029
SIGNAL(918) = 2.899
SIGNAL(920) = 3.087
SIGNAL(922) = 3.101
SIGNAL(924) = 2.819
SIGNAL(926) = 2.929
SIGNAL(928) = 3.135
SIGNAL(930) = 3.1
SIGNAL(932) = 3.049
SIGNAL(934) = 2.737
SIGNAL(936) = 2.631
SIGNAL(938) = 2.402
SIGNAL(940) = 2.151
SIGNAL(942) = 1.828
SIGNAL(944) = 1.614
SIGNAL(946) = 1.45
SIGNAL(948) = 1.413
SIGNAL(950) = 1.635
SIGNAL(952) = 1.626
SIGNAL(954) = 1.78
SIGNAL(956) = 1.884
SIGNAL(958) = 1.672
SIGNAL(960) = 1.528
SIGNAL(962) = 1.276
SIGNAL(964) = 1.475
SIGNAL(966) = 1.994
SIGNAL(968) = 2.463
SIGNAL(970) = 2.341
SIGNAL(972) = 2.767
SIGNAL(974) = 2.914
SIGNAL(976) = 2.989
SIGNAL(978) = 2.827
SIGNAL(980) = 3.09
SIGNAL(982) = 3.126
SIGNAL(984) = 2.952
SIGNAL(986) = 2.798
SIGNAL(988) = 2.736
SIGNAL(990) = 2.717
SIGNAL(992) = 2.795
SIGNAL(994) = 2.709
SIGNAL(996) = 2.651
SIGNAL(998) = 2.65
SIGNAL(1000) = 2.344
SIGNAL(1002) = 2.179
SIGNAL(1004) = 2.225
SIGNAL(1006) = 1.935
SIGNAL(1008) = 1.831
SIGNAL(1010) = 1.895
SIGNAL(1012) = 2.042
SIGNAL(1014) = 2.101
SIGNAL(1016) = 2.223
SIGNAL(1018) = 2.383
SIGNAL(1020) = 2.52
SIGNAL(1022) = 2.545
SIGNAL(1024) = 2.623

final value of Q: 2.87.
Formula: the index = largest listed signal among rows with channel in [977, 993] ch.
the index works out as 3.126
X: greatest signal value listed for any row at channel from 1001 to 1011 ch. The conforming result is 2.225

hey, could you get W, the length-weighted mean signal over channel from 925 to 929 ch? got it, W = 3.03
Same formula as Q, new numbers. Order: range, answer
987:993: 2.75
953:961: 1.72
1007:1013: 1.92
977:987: 2.96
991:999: 2.7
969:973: 2.55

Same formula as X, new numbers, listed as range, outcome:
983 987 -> 2.952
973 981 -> 3.09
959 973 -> 2.767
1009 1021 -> 2.52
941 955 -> 1.828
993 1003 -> 2.709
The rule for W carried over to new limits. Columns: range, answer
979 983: 3.11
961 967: 1.58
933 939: 2.59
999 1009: 2.1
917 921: 2.99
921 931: 3.02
